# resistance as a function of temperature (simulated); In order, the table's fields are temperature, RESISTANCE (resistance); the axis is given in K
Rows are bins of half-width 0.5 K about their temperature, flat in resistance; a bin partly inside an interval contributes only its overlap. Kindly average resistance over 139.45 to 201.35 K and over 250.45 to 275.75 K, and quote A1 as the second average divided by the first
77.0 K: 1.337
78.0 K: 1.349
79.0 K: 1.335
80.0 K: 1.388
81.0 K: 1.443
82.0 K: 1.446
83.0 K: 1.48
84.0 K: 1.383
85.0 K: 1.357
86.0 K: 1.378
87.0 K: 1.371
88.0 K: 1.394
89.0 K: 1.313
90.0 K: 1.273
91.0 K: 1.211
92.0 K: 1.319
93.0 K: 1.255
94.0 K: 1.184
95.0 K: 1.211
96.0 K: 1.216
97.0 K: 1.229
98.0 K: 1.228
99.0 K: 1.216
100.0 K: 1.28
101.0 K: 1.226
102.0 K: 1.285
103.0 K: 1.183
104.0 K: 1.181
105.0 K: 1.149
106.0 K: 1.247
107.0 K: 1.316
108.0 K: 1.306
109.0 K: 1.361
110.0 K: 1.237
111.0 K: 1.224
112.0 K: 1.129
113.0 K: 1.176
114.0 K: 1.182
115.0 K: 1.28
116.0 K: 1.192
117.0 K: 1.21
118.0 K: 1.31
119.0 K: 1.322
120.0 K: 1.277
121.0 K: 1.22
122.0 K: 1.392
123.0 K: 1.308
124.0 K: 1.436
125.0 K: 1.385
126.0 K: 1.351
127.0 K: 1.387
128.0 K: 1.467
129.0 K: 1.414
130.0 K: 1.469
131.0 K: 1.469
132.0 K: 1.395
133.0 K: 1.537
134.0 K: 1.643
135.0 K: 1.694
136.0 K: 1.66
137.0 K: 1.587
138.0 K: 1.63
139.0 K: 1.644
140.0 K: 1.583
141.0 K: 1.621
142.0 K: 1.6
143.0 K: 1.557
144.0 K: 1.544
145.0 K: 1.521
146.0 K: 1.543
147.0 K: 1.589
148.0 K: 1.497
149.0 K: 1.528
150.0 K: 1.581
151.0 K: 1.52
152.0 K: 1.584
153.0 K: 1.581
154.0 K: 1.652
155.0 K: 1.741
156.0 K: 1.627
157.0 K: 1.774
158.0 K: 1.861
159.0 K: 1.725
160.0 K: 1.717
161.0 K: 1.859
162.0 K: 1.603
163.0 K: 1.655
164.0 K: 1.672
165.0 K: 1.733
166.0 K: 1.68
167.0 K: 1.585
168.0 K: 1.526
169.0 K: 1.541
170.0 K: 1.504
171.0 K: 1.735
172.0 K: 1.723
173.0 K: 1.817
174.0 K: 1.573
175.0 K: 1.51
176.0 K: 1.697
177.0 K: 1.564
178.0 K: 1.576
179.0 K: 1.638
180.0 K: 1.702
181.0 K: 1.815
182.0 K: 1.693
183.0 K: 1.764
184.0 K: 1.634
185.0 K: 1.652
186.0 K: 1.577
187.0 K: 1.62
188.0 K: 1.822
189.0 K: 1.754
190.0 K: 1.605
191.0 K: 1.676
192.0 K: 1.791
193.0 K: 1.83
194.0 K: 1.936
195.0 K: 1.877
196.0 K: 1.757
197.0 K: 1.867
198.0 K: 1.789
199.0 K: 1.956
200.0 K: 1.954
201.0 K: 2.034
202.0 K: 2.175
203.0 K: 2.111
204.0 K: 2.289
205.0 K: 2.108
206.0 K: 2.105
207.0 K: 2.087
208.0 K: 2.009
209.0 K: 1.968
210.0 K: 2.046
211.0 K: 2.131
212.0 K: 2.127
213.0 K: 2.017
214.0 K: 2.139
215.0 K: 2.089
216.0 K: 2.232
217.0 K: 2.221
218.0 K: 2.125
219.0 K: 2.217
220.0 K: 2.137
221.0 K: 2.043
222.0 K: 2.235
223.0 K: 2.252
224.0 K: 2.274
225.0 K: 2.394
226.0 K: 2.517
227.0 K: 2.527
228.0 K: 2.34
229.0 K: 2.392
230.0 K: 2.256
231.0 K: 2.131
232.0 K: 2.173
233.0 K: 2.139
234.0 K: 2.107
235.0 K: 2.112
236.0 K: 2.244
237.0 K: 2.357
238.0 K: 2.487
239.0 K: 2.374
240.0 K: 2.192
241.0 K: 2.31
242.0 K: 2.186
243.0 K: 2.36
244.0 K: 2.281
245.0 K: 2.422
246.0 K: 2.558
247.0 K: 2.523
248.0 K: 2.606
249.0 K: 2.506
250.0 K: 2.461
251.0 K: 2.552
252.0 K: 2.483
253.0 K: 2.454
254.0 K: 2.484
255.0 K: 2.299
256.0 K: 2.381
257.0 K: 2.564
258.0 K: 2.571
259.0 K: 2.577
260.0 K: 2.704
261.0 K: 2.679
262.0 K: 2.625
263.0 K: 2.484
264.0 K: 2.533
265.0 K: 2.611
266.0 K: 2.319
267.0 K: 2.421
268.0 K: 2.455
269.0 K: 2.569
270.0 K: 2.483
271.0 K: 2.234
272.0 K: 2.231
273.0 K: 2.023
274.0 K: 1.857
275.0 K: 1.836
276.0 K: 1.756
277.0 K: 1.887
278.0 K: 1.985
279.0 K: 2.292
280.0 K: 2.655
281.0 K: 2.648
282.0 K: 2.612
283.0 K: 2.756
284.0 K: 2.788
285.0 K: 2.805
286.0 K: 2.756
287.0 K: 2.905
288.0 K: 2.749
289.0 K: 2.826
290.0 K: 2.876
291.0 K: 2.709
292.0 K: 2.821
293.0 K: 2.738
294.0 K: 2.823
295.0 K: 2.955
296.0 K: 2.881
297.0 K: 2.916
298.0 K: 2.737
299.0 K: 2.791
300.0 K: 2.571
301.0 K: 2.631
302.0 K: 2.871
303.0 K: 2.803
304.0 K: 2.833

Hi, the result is 1.43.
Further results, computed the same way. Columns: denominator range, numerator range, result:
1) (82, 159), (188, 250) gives 1.53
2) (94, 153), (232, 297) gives 1.78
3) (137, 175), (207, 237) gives 1.35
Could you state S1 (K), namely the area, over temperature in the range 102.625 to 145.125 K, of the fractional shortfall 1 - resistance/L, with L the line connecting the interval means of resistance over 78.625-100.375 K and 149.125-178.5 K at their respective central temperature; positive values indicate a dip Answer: 2.4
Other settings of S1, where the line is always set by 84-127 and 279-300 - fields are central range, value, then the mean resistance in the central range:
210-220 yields 0.1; 2.14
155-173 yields 0.7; 1.68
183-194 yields 1.3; 1.71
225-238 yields 0.1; 2.29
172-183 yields 1.1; 1.67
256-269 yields 0.1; 2.54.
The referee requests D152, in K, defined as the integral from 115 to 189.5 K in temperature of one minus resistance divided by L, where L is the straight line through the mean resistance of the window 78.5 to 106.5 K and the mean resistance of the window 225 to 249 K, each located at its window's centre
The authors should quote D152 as 6.4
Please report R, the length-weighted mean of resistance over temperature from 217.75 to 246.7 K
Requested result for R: 2.28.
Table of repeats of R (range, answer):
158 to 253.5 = 2.01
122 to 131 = 1.41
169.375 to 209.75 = 1.81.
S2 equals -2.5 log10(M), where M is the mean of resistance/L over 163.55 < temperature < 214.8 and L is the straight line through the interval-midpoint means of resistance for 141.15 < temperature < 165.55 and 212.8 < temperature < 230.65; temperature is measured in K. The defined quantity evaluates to 0.083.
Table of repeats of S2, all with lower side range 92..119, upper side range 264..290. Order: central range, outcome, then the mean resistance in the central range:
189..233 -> -0.06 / 2.09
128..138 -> -0.08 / 1.54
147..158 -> -0.04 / 1.62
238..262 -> -0.10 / 2.46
